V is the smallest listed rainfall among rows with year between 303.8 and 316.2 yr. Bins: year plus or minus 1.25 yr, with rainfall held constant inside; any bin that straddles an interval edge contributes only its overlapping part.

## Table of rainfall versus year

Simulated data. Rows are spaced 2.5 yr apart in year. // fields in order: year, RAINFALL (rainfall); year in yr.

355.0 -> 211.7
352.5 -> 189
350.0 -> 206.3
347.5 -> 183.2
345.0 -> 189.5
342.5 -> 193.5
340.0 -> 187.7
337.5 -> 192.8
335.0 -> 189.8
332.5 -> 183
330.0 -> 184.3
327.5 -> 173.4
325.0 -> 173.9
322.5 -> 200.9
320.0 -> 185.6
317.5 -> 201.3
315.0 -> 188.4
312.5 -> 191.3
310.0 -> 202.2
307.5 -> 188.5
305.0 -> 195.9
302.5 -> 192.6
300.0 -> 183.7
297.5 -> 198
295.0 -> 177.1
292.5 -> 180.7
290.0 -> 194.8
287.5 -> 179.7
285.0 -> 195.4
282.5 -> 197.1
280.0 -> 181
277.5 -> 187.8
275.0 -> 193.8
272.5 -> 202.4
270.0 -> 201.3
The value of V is 188.4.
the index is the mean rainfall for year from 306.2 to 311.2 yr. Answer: 195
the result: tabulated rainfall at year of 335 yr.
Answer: 189.8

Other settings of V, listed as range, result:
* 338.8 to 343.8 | 187.7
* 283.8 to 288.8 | 179.7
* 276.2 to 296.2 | 177.1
